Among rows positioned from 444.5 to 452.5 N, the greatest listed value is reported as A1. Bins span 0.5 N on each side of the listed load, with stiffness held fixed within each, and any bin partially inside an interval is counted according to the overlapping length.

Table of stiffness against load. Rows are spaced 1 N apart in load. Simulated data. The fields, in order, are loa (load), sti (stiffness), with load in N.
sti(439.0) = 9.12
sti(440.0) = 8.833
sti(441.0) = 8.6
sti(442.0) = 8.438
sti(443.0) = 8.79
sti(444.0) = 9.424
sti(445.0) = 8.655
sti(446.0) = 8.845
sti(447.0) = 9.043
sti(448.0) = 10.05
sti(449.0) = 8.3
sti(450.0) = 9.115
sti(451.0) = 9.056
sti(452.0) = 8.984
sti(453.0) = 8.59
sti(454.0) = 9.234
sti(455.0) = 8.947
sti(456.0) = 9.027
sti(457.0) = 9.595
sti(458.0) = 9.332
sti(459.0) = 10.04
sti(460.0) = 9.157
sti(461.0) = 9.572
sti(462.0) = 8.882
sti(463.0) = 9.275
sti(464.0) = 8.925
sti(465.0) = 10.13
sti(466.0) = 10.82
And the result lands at 10.05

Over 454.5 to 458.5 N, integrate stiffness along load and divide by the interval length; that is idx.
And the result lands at 9.23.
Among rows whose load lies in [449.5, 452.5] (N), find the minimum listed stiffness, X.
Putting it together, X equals 8.984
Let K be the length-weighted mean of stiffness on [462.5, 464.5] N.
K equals 9.1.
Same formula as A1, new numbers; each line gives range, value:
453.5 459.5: 10.04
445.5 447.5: 9.043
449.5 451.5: 9.115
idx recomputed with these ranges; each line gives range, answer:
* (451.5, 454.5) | 8.94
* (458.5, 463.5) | 9.39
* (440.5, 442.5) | 8.52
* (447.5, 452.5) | 9.1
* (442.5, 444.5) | 9.11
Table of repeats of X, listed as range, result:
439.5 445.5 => 8.438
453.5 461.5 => 8.947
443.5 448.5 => 8.655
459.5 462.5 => 8.882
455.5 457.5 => 9.027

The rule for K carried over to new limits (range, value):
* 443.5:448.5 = 9.2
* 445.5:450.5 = 9.07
